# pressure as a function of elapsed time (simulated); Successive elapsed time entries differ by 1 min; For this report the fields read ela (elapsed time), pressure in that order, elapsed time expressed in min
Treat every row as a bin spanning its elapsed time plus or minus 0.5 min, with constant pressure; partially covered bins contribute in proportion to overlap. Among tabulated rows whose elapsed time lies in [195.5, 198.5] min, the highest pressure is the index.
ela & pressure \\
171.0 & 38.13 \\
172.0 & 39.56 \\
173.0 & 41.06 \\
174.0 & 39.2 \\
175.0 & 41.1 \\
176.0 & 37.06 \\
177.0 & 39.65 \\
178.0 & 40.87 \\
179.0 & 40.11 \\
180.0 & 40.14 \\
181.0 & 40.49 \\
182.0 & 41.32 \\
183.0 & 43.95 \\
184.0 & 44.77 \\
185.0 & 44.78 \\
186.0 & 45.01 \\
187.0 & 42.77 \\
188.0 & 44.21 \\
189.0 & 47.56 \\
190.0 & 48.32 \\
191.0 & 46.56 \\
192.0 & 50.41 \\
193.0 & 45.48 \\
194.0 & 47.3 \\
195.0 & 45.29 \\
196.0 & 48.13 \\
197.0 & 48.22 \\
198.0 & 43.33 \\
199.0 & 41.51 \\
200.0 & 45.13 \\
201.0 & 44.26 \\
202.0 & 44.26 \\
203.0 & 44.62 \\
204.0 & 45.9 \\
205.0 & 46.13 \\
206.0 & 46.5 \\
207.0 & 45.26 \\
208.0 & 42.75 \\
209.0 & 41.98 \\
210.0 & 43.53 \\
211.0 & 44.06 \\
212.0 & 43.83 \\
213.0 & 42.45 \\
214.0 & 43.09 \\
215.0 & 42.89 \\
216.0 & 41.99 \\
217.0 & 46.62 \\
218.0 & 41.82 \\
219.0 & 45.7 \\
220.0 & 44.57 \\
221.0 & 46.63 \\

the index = 48.22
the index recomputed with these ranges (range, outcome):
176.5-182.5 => 41.32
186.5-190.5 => 48.32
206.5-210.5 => 45.26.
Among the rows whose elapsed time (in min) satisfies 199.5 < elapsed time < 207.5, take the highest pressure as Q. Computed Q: 46.5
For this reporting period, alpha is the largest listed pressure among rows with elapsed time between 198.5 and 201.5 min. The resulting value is 45.13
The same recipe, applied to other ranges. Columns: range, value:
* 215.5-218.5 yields 46.62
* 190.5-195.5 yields 50.41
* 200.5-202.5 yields 44.26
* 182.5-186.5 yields 45.01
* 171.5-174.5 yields 41.06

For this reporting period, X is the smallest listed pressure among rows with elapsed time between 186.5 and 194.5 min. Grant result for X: 42.77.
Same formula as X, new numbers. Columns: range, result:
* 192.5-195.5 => 45.29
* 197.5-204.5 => 41.51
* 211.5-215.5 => 42.45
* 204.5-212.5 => 41.98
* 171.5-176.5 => 37.06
